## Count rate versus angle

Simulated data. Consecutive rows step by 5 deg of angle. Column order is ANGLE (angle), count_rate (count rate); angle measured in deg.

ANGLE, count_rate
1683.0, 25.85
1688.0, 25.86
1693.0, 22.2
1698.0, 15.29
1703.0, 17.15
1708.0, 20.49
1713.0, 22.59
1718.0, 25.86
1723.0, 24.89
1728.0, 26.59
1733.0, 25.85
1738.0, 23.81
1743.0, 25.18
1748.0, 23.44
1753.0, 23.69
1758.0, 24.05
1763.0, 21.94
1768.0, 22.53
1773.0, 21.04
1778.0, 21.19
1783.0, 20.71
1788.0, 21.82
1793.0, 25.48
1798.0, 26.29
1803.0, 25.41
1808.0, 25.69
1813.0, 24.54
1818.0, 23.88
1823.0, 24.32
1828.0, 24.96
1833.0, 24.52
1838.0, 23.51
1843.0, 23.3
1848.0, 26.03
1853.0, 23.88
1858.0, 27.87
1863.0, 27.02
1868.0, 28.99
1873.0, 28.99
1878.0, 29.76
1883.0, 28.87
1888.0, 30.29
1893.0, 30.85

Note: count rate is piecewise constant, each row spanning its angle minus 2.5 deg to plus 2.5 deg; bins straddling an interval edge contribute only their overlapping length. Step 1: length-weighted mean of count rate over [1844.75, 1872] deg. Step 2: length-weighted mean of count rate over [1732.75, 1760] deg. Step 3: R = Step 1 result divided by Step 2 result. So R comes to 1.11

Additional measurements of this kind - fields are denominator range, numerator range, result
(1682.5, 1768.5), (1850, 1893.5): 1.23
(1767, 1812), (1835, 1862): 1.07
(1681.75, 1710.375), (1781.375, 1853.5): 1.16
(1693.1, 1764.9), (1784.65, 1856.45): 1.07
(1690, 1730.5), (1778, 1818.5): 1.10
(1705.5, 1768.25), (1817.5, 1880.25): 1.08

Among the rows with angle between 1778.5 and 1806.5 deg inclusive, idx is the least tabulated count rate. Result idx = 20.71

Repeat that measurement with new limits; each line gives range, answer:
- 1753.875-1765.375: 21.94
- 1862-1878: 27.02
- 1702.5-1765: 17.15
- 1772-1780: 21.04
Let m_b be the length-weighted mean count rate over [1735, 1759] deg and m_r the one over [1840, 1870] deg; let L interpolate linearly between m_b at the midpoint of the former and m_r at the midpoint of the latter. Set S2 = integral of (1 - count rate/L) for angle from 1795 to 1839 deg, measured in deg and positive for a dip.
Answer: 0.9 deg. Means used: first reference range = 24.1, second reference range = 26.1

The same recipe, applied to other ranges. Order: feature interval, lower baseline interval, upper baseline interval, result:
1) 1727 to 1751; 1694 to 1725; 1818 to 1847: -3.37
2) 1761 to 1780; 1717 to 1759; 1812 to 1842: 2.25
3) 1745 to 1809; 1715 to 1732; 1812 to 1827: 4.14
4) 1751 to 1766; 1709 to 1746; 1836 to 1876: 1.16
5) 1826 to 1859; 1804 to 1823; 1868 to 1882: 2.61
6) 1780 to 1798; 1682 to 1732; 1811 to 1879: 1.02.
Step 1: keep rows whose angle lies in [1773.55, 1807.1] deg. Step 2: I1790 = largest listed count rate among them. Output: 26.29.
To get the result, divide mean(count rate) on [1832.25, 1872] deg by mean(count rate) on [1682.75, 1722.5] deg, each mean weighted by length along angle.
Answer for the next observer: 1.2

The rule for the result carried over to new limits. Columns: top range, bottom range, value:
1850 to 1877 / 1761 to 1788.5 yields 1.28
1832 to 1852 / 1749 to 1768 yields 1.05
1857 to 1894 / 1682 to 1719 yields 1.35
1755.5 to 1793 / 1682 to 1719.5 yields 1.02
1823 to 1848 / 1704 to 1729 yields 1.03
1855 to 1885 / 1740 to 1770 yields 1.21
